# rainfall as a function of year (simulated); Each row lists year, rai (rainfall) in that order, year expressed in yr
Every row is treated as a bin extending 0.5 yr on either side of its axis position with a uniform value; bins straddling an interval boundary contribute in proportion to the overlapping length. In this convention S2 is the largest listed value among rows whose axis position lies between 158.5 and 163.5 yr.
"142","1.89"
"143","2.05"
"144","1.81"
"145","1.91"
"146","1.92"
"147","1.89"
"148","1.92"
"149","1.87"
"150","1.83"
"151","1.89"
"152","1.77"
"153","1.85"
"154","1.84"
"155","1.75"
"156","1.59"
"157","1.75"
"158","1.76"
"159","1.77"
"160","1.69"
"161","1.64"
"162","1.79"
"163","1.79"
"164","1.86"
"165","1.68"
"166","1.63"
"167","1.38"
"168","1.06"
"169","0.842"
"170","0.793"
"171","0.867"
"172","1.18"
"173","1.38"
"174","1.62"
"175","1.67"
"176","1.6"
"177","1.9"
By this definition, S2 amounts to 1.79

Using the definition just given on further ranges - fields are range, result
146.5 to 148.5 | 1.92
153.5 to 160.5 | 1.84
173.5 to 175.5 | 1.67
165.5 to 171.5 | 1.63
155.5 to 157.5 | 1.75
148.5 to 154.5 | 1.89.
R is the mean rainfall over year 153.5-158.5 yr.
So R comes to 1.74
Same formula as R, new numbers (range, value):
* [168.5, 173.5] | 1.01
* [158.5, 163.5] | 1.74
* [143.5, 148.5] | 1.89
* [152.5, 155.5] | 1.81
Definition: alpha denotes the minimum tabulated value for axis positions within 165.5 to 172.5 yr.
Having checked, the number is 0.793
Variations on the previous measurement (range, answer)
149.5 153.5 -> 1.77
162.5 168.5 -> 1.06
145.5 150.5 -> 1.83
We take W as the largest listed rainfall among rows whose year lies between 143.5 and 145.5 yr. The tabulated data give 1.91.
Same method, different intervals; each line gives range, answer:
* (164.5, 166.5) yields 1.68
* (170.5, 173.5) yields 1.38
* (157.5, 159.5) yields 1.77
